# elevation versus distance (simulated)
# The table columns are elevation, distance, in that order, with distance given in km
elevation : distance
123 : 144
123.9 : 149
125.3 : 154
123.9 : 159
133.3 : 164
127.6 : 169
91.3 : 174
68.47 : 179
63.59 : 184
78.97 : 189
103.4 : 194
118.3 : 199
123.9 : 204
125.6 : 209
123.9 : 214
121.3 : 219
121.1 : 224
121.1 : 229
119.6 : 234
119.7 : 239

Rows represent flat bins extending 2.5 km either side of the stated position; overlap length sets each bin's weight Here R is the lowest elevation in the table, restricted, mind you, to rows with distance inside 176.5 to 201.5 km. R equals 63.59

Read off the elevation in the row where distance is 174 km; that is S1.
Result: 91.3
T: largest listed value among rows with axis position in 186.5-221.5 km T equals 125.6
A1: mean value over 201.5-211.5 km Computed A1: 125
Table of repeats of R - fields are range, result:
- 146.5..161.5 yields 123.9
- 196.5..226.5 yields 118.3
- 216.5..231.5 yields 121.1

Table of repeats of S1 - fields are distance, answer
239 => 119.7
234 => 119.6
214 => 123.9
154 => 125.3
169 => 127.6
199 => 118.3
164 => 133.3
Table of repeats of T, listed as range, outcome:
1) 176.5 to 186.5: 68.47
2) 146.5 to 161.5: 125.3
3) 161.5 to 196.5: 133.3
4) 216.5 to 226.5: 121.3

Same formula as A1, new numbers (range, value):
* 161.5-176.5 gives 117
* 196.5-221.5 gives 123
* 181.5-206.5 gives 97.6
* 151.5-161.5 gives 125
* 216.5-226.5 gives 121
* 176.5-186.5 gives 66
